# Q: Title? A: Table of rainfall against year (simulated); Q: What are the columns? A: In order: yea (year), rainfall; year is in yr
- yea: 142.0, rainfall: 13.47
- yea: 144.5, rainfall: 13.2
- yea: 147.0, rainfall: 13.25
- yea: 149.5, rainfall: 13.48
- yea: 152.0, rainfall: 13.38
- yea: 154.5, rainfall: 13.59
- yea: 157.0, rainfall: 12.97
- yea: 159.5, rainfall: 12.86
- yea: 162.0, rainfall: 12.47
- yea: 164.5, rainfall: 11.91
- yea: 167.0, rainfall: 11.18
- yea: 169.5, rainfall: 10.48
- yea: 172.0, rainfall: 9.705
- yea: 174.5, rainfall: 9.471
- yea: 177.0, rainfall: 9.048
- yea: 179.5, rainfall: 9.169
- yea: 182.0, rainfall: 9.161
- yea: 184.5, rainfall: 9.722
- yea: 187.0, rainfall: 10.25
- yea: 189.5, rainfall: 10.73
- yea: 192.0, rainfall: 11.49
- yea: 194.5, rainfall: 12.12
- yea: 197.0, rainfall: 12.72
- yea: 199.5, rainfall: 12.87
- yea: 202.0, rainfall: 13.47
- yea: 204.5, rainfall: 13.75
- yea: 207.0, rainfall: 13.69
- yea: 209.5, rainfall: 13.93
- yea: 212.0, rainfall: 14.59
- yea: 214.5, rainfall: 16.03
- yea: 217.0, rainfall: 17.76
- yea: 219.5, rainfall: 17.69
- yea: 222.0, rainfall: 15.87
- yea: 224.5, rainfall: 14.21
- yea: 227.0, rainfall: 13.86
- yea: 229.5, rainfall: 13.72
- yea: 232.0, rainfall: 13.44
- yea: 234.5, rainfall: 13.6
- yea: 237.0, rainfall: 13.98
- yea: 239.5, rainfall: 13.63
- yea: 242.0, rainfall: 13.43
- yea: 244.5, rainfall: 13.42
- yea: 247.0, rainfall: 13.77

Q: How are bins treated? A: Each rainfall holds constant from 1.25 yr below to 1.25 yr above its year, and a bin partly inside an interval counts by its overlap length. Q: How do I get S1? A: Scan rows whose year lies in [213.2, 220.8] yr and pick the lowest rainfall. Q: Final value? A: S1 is 16.03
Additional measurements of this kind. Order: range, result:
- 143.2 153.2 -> 13.2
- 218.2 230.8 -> 13.72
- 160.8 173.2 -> 9.705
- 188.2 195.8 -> 10.73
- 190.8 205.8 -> 11.49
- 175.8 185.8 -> 9.048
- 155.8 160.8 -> 12.86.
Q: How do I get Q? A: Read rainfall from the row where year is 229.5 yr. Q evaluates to 13.72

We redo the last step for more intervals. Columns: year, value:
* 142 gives 13.47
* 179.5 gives 9.169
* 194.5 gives 12.12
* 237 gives 13.98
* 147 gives 13.25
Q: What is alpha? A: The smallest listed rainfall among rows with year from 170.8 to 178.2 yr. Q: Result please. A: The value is 9.048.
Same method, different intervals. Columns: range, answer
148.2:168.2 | 11.18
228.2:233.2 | 13.44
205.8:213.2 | 13.69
